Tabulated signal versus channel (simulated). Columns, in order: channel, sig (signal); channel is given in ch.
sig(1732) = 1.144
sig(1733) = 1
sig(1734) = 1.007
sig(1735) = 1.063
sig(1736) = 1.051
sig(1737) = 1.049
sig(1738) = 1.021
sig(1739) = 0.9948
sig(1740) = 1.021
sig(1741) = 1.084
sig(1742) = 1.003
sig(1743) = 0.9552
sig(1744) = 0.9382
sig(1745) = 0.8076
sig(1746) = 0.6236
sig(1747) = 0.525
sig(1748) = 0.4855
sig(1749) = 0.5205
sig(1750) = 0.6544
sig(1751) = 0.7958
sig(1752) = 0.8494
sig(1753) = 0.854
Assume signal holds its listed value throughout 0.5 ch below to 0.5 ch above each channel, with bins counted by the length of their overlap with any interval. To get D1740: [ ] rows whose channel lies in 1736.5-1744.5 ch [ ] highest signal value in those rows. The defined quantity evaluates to 1.084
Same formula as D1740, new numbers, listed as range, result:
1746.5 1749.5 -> 0.525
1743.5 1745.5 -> 0.9382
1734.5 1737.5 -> 1.063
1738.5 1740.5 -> 1.021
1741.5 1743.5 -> 1.003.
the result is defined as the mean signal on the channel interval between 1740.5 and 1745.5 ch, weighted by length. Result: 0.958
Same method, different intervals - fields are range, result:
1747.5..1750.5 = 0.553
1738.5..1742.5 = 1.03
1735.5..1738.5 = 1.04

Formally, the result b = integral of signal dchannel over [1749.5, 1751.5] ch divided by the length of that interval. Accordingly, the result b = 0.725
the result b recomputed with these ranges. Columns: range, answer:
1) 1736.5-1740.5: 1.02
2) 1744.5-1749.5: 0.592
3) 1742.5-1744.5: 0.947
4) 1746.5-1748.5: 0.505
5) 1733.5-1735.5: 1.03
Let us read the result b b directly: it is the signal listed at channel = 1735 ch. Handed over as 1.063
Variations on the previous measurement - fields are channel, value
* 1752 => 0.8494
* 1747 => 0.525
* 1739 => 0.9948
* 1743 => 0.9552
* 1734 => 1.007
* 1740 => 1.021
